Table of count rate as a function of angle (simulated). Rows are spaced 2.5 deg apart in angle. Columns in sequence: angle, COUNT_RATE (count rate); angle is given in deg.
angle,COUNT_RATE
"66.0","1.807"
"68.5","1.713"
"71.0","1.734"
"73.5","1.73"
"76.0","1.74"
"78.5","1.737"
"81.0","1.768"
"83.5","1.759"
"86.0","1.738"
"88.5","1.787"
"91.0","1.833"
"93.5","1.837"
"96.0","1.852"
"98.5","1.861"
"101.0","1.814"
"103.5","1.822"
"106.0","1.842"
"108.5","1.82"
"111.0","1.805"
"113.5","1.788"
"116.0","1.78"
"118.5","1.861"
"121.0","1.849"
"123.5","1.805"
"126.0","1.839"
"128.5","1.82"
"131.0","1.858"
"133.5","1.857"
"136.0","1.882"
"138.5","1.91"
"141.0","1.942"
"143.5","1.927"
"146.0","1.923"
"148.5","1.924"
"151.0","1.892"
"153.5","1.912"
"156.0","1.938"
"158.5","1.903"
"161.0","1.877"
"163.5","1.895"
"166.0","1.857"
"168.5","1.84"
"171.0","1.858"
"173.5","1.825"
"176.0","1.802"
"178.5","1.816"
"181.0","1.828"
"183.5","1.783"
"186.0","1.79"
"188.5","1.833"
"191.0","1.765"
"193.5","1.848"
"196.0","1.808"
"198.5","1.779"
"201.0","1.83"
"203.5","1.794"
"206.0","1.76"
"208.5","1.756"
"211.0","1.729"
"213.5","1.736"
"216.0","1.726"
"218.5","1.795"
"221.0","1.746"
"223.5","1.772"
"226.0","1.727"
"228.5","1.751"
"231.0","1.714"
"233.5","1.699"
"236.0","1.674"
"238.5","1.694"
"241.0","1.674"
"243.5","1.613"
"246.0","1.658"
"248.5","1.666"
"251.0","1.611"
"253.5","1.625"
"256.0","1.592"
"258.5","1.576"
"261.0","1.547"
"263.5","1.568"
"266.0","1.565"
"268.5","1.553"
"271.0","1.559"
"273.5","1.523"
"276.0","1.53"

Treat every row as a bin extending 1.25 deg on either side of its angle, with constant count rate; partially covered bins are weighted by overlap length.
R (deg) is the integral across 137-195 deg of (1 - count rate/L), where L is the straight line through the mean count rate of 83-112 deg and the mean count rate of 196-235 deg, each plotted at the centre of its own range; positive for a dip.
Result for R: -2.72 deg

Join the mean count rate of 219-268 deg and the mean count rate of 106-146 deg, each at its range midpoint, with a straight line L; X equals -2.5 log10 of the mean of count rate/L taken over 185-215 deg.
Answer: -0.03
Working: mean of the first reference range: 1.85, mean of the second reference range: 1.66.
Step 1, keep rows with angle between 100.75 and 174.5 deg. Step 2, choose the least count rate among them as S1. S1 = 1.78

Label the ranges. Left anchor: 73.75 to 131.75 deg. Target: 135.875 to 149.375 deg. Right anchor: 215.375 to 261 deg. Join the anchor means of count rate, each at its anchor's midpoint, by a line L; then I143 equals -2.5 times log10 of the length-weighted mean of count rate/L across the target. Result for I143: -0.09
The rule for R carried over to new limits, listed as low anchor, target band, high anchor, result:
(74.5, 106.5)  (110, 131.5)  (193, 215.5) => -0.4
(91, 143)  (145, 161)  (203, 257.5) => -1.0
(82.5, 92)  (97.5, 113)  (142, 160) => -0.1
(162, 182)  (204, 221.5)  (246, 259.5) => -0.2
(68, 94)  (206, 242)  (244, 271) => -2.3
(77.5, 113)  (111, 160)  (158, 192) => -1.4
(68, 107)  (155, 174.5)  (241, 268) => -2.0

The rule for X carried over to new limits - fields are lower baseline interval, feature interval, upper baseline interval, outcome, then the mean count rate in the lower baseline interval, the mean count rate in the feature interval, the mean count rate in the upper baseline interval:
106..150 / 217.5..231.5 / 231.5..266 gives -0.048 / 1.86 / 1.75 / 1.63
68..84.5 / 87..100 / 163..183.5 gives -0.045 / 1.74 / 1.83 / 1.83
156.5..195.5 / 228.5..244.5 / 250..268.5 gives -0.022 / 1.84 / 1.68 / 1.58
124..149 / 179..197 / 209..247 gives -0.011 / 1.88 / 1.81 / 1.72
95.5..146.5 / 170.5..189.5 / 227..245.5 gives -0.029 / 1.85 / 1.82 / 1.69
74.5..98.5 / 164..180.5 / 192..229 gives -0.036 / 1.79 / 1.84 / 1.77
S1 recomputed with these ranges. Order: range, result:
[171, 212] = 1.729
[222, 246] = 1.613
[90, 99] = 1.833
